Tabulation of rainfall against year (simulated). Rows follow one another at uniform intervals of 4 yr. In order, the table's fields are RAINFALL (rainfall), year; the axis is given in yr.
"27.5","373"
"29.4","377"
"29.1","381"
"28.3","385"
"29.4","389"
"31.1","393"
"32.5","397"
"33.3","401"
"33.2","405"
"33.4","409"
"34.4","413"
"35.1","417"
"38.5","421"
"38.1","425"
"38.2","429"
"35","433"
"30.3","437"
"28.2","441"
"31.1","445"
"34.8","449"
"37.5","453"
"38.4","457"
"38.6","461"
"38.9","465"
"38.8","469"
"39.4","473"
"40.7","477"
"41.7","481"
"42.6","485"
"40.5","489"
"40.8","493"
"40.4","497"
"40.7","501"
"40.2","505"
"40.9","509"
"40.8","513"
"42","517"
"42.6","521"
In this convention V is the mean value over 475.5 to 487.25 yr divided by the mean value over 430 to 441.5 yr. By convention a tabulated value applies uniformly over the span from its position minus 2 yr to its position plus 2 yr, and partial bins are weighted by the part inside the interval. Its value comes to 1.30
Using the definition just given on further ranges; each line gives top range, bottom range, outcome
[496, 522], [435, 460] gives 1.22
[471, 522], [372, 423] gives 1.28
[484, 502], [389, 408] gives 1.27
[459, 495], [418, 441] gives 1.14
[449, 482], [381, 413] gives 1.23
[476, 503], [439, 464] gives 1.18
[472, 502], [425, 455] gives 1.21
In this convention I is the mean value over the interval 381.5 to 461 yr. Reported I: 33.8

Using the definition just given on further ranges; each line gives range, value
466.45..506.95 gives 40.6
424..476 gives 36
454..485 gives 39.6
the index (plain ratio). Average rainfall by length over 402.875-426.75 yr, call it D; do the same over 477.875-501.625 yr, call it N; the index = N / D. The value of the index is 1.16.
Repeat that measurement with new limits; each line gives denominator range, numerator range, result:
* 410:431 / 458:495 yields 1.09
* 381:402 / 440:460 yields 1.13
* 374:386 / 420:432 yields 1.32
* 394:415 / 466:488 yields 1.22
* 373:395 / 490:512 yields 1.39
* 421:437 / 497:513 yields 1.11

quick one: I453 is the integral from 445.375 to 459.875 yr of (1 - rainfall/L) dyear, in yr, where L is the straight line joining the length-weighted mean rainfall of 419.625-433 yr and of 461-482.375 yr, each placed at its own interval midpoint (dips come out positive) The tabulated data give 1.0 yr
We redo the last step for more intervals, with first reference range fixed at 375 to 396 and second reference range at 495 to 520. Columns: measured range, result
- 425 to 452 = 0.8 yr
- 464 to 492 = -1.7 yr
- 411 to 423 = -1.3 yr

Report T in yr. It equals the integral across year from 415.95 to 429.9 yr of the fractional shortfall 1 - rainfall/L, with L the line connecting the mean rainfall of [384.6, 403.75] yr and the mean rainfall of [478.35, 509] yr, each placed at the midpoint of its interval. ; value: -1.4 yr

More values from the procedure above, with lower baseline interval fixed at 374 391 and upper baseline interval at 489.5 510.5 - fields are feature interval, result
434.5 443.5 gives 1.3 yr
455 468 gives -0.7 yr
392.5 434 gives -3.8 yr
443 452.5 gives 0.5 yr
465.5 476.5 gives -0.5 yr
